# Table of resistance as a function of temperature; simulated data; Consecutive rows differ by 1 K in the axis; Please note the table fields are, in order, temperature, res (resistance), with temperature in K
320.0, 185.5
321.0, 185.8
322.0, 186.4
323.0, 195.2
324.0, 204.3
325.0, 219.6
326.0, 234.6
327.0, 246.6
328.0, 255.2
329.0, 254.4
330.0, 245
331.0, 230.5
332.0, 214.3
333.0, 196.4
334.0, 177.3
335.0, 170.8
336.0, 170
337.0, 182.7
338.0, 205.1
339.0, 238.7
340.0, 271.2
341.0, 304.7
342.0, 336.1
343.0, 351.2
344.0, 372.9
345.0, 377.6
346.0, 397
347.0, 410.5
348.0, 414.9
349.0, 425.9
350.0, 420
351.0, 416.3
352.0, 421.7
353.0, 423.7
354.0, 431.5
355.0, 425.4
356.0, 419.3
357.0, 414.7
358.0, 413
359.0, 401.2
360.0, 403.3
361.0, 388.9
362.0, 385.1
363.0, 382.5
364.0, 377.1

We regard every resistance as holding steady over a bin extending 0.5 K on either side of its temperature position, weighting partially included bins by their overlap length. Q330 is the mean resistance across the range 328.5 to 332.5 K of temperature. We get 236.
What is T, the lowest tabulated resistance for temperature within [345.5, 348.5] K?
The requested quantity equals 397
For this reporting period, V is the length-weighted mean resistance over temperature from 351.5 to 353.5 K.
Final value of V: 423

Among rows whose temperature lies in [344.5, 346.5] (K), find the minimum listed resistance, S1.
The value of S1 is 377.6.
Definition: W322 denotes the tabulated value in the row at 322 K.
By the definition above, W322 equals 186.4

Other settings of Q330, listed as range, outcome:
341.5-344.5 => 353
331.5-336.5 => 186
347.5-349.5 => 420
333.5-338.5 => 181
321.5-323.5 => 191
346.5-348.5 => 413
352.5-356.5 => 425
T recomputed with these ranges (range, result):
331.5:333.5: 196.4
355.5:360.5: 401.2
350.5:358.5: 413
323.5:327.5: 204.3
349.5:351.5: 416.3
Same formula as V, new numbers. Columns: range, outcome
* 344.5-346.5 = 387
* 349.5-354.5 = 423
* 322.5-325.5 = 206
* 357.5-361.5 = 402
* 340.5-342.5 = 320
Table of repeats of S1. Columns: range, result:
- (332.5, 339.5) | 170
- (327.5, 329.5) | 254.4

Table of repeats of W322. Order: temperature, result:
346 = 397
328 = 255.2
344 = 372.9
